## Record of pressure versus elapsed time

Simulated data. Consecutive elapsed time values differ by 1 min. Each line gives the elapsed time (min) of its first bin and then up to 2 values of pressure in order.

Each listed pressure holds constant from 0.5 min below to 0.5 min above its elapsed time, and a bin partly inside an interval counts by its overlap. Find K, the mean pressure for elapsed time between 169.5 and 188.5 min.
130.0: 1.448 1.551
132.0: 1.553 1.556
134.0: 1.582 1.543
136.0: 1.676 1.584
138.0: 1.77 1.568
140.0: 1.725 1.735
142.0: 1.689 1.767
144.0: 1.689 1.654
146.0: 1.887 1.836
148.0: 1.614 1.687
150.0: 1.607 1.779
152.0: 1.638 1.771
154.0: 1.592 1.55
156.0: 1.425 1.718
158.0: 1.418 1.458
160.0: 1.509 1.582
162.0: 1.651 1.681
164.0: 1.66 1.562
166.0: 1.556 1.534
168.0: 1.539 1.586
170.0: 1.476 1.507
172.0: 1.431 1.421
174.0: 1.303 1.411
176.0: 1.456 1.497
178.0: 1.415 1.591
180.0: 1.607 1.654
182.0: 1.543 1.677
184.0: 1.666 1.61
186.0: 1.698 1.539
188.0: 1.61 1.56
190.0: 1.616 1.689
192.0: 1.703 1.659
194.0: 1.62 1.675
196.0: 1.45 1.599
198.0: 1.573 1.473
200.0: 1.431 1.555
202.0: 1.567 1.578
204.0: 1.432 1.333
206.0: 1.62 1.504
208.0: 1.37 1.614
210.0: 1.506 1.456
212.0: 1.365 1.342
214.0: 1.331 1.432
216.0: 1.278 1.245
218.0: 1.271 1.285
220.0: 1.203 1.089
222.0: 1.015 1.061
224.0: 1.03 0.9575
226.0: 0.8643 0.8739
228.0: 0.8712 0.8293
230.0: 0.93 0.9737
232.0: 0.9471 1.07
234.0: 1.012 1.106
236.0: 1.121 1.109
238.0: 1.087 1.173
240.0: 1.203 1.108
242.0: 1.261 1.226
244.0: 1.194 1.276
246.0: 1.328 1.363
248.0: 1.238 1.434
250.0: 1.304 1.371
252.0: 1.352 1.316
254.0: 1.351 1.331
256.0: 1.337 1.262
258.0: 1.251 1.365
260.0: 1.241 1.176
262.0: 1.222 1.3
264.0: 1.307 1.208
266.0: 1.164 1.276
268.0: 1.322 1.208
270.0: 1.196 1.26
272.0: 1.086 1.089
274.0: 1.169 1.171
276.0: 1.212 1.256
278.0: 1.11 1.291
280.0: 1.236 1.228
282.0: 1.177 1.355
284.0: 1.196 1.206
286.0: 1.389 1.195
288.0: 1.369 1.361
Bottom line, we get 1.53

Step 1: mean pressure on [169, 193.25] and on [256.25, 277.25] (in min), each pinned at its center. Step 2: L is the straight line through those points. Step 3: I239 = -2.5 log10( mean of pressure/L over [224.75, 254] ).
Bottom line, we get 0.16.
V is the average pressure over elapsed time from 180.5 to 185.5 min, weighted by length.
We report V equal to 1.63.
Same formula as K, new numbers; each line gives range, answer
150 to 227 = 1.48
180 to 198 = 1.62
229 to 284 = 1.21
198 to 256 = 1.25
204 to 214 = 1.45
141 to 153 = 1.72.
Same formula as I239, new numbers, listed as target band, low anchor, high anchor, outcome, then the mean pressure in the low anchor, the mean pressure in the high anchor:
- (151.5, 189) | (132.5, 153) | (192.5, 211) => 0.04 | 1.68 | 1.53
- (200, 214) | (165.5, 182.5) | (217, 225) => -0.19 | 1.5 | 1.13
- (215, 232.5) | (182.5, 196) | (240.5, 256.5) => 0.34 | 1.63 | 1.3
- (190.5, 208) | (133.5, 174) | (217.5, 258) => -0.14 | 1.61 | 1.15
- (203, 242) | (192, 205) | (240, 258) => 0.20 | 1.55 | 1.29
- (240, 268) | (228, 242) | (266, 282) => -0.14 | 1.05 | 1.21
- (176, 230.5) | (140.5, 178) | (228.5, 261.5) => -0.01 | 1.59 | 1.2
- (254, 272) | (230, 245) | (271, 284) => -0.08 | 1.11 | 1.2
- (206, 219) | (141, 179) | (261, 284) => 0.01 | 1.58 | 1.22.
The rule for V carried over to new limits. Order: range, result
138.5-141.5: 1.68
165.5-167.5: 1.54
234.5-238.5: 1.11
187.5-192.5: 1.64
